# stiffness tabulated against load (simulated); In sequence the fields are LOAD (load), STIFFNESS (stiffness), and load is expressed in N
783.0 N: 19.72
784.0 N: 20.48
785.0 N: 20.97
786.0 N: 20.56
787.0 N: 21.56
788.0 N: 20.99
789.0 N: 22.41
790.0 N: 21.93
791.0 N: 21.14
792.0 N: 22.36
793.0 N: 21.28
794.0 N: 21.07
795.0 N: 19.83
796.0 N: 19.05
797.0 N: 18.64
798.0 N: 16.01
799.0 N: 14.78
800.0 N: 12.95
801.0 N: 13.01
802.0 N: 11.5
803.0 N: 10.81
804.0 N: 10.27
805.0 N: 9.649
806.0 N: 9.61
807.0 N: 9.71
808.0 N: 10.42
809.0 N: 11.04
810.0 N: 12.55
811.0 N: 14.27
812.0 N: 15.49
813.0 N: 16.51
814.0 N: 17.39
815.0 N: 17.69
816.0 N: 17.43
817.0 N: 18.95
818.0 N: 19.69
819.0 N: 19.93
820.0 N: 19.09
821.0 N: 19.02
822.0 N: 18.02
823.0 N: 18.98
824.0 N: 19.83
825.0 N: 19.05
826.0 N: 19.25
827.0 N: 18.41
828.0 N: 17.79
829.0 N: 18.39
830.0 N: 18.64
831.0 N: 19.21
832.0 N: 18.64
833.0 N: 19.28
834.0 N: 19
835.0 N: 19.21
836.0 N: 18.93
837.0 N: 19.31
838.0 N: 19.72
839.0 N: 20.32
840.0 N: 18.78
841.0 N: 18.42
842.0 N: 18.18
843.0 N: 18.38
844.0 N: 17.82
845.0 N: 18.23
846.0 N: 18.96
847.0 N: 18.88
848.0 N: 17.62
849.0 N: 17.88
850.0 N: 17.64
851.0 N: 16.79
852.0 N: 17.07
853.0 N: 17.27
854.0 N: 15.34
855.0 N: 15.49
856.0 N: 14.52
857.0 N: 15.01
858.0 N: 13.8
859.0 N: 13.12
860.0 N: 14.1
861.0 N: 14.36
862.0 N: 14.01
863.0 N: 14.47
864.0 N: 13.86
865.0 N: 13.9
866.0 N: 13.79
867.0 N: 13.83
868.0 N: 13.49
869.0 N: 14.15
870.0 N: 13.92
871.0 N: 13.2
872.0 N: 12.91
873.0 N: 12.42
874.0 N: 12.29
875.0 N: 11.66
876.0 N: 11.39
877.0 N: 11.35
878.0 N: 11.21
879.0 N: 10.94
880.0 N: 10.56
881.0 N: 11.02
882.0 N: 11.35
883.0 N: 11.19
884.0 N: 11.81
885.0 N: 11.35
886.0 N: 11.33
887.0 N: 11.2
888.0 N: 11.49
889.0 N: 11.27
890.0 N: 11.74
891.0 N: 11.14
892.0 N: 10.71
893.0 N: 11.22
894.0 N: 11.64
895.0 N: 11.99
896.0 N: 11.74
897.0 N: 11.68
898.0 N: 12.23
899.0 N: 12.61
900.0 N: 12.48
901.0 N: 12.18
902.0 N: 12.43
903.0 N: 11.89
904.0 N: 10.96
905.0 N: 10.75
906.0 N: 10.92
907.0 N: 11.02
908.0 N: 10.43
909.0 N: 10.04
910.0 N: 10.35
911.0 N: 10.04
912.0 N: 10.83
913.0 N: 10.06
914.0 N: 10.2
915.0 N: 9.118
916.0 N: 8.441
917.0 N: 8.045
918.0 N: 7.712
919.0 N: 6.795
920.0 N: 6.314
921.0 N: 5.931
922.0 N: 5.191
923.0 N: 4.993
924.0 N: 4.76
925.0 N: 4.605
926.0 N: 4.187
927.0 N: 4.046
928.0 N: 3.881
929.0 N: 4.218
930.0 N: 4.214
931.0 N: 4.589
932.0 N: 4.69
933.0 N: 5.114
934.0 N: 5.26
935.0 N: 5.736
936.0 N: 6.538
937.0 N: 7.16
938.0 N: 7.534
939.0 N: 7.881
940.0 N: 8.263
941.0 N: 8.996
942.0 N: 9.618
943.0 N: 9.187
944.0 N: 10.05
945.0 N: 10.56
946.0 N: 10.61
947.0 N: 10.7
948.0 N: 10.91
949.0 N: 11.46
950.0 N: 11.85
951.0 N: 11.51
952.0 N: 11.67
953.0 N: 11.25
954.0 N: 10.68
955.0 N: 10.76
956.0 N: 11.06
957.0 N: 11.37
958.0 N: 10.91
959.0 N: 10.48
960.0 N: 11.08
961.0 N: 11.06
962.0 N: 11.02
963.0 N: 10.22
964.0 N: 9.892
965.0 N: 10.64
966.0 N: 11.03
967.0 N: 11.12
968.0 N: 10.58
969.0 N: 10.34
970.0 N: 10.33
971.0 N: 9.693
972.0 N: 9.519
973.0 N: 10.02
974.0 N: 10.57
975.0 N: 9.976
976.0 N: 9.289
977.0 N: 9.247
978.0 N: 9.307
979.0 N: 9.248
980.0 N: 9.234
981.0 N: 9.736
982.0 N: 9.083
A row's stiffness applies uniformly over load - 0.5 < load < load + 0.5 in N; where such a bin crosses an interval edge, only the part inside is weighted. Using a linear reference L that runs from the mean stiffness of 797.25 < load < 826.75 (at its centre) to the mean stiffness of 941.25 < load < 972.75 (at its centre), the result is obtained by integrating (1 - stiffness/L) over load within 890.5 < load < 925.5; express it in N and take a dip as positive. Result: 7.2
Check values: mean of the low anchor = 15.3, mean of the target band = 9.76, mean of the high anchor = 10.7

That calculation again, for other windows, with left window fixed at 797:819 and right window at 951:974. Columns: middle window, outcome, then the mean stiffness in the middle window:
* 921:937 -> 9.1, 4.91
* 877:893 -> 1.5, 11.2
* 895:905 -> 0.1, 12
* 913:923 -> 3.5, 7.53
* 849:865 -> -2.7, 15.2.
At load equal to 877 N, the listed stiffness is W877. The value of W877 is 11.35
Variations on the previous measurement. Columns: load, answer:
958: 10.91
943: 9.187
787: 21.56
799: 14.78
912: 10.83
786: 20.56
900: 12.48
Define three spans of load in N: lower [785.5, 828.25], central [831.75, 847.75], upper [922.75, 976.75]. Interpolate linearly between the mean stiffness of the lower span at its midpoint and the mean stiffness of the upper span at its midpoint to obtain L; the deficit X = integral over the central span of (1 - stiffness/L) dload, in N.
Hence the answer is -4.0 N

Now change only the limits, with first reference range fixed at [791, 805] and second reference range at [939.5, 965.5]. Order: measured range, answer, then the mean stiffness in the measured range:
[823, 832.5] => -2.3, 18.8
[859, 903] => 3.1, 12.3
